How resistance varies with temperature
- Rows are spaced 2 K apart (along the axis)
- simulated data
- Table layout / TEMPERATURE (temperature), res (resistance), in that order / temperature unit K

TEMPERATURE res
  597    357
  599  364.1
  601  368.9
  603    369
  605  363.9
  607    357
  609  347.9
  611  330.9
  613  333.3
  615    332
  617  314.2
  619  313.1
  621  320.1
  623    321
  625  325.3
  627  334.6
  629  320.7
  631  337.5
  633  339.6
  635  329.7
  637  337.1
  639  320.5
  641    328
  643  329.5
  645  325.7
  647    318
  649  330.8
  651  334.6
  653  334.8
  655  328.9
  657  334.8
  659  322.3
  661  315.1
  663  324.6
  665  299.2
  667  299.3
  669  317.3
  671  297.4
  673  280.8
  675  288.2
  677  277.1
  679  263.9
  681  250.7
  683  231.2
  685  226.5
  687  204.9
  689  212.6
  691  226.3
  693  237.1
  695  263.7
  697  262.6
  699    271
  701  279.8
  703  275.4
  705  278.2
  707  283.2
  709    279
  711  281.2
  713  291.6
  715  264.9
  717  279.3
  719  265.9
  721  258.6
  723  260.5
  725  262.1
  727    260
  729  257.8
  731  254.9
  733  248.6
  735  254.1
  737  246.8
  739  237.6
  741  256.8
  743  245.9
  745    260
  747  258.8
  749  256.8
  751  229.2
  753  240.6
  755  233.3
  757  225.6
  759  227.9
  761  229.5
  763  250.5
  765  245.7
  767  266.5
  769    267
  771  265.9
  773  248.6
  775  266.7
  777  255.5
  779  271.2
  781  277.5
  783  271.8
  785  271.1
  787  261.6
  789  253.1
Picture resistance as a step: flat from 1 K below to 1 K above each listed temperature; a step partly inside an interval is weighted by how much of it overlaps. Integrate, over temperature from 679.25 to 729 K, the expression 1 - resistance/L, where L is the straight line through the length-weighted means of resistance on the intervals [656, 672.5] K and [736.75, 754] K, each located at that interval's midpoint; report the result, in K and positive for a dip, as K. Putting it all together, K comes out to 3.8 K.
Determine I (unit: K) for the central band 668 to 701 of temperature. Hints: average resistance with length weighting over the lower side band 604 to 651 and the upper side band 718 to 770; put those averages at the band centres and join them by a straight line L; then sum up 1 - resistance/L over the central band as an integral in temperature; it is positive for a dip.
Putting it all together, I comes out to 3.8 K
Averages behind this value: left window 331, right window 250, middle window 258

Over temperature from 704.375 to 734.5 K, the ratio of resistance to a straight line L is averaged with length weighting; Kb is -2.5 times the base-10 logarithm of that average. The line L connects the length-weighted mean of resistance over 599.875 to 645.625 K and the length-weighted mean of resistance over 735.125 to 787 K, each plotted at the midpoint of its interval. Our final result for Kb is 0.037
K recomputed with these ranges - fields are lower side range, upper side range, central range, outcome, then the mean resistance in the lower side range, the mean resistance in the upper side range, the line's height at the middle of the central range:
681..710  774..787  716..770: 2.1 K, 252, 268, 261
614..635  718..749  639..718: 1.4 K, 326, 255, 291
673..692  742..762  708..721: -1.8 K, 244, 241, 243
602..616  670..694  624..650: -1.6 K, 348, 250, 310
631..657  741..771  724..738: 0.5 K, 330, 247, 265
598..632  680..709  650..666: -1.8 K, 338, 251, 291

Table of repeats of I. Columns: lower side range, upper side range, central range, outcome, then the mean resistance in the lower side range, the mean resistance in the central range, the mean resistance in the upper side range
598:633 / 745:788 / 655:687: 2.1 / 338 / 287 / 254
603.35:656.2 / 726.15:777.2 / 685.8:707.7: 2.5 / 332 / 253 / 250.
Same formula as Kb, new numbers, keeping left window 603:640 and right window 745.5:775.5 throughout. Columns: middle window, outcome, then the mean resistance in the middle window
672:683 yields 0.12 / 268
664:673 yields 0.01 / 301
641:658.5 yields -0.05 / 329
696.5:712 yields 0.02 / 277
